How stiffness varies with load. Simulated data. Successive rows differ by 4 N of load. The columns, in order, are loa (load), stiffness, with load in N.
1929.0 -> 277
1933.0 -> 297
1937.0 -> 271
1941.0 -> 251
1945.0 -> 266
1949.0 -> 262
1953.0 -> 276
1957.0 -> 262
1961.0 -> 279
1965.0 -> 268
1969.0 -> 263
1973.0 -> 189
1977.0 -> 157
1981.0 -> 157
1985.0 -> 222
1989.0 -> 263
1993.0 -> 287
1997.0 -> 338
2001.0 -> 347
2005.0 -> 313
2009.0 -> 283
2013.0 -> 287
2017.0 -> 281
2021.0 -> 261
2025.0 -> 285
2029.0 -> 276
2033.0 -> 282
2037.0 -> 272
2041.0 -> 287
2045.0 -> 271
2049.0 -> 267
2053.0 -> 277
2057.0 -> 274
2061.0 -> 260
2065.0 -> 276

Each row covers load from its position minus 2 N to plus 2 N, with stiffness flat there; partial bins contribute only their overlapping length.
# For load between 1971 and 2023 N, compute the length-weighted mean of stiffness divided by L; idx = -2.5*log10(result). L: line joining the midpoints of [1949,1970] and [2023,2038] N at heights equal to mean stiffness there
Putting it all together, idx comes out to 0.058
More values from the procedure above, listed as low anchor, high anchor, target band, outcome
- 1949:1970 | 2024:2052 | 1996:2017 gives -0.13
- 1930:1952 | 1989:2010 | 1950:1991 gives 0.23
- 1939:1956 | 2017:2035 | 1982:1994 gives 0.10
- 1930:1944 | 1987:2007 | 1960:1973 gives 0.13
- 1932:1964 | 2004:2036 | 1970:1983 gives 0.49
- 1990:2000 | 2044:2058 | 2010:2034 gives 0.05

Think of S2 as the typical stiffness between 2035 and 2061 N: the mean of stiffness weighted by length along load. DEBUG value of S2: 274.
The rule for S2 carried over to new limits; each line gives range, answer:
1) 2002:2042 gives 284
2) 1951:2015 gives 262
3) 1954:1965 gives 271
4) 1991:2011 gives 314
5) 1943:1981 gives 242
